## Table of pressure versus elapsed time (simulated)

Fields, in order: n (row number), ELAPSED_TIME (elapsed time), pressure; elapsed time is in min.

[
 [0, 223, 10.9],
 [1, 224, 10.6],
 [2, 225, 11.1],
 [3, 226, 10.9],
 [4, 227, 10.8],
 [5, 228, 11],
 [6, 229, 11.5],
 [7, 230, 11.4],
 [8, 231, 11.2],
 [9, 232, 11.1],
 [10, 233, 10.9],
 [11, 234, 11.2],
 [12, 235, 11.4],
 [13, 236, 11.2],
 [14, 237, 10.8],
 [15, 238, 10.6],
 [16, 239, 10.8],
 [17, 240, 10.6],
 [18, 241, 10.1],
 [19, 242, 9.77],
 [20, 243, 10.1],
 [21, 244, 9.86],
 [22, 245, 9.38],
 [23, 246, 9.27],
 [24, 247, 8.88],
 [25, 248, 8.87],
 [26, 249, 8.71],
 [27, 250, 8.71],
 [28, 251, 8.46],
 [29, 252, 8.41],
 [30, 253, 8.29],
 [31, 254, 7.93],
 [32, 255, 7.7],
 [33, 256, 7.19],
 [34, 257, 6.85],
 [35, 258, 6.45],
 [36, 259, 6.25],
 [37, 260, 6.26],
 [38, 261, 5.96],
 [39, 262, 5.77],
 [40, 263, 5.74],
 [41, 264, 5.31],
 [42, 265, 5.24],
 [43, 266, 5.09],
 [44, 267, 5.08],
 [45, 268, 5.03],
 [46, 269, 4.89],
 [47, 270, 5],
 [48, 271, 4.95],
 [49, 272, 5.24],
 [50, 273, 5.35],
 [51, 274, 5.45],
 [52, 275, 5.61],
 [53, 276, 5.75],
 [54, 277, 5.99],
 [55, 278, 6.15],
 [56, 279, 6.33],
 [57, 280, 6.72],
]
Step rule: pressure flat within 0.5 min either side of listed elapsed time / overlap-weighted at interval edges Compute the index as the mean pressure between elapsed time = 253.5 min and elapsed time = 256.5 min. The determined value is 7.61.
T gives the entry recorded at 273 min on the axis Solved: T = 5.35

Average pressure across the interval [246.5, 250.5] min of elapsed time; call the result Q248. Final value 8.79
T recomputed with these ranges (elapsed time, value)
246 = 9.27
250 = 8.71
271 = 4.95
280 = 6.72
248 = 8.87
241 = 10.1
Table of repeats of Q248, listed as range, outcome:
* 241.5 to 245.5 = 9.78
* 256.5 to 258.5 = 6.65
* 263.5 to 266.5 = 5.21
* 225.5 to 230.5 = 11.1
